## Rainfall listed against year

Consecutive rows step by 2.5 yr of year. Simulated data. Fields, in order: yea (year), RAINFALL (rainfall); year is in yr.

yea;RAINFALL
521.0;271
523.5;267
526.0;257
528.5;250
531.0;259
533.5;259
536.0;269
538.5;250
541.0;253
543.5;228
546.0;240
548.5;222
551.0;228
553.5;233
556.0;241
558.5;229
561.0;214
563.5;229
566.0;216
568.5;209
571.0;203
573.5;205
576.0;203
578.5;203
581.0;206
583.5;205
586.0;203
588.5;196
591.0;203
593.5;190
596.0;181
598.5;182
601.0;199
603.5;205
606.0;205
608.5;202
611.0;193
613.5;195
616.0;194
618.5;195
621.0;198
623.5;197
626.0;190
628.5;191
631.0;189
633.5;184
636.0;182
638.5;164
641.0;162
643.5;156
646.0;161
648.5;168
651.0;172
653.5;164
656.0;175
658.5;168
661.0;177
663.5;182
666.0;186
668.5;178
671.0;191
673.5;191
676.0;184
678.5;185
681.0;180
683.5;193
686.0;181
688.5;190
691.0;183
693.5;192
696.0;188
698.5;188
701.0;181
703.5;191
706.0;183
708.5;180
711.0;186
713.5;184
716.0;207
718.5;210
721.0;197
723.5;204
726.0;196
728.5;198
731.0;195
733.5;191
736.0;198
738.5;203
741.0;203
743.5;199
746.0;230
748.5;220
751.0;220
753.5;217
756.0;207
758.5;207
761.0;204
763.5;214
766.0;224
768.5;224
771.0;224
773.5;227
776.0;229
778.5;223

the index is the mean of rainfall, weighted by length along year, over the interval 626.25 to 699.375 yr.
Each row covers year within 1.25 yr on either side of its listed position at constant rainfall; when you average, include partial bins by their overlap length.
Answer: 180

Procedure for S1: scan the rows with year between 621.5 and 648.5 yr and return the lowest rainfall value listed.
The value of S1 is 156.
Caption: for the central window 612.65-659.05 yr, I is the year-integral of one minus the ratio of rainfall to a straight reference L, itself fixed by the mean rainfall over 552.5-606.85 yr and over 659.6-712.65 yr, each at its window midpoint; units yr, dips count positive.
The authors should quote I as 3.9 yr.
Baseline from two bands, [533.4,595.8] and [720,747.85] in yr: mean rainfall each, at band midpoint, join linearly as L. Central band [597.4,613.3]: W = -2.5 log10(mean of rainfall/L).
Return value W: 0.09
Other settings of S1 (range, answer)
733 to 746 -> 191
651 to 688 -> 164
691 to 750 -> 180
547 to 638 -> 181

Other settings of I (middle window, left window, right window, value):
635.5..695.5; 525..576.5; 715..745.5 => 9.8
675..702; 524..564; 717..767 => 3.8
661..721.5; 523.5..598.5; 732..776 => 8.0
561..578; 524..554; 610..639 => 1.2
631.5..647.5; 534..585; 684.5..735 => 2.9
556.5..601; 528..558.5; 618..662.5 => 2.9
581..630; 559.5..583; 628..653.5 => -1.4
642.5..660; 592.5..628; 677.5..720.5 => 2.3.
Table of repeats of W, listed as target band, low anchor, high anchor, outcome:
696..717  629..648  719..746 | 0.03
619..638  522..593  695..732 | 0.12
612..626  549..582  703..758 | 0.09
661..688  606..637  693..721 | 0.04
